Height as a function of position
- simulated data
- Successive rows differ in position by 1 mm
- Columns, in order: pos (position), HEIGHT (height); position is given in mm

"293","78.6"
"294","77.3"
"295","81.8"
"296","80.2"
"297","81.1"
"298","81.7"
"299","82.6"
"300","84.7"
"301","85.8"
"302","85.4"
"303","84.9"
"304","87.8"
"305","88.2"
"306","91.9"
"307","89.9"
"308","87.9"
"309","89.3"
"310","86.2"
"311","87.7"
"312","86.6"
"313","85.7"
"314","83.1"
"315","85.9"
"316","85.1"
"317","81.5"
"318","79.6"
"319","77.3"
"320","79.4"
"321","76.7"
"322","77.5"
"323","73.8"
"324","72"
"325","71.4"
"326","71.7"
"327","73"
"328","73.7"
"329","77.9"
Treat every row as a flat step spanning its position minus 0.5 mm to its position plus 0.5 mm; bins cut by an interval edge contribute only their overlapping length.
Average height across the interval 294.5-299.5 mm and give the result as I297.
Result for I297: 81.5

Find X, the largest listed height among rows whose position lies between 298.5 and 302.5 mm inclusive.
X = 85.8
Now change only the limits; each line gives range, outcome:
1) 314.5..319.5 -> 85.9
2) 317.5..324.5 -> 79.6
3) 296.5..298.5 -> 81.7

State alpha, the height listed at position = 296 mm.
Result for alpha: 80.2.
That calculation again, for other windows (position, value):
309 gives 89.3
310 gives 86.2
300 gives 84.7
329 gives 77.9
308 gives 87.9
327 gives 73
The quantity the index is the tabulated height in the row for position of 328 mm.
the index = 73.7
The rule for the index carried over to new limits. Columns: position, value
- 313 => 85.7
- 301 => 85.8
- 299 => 82.6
